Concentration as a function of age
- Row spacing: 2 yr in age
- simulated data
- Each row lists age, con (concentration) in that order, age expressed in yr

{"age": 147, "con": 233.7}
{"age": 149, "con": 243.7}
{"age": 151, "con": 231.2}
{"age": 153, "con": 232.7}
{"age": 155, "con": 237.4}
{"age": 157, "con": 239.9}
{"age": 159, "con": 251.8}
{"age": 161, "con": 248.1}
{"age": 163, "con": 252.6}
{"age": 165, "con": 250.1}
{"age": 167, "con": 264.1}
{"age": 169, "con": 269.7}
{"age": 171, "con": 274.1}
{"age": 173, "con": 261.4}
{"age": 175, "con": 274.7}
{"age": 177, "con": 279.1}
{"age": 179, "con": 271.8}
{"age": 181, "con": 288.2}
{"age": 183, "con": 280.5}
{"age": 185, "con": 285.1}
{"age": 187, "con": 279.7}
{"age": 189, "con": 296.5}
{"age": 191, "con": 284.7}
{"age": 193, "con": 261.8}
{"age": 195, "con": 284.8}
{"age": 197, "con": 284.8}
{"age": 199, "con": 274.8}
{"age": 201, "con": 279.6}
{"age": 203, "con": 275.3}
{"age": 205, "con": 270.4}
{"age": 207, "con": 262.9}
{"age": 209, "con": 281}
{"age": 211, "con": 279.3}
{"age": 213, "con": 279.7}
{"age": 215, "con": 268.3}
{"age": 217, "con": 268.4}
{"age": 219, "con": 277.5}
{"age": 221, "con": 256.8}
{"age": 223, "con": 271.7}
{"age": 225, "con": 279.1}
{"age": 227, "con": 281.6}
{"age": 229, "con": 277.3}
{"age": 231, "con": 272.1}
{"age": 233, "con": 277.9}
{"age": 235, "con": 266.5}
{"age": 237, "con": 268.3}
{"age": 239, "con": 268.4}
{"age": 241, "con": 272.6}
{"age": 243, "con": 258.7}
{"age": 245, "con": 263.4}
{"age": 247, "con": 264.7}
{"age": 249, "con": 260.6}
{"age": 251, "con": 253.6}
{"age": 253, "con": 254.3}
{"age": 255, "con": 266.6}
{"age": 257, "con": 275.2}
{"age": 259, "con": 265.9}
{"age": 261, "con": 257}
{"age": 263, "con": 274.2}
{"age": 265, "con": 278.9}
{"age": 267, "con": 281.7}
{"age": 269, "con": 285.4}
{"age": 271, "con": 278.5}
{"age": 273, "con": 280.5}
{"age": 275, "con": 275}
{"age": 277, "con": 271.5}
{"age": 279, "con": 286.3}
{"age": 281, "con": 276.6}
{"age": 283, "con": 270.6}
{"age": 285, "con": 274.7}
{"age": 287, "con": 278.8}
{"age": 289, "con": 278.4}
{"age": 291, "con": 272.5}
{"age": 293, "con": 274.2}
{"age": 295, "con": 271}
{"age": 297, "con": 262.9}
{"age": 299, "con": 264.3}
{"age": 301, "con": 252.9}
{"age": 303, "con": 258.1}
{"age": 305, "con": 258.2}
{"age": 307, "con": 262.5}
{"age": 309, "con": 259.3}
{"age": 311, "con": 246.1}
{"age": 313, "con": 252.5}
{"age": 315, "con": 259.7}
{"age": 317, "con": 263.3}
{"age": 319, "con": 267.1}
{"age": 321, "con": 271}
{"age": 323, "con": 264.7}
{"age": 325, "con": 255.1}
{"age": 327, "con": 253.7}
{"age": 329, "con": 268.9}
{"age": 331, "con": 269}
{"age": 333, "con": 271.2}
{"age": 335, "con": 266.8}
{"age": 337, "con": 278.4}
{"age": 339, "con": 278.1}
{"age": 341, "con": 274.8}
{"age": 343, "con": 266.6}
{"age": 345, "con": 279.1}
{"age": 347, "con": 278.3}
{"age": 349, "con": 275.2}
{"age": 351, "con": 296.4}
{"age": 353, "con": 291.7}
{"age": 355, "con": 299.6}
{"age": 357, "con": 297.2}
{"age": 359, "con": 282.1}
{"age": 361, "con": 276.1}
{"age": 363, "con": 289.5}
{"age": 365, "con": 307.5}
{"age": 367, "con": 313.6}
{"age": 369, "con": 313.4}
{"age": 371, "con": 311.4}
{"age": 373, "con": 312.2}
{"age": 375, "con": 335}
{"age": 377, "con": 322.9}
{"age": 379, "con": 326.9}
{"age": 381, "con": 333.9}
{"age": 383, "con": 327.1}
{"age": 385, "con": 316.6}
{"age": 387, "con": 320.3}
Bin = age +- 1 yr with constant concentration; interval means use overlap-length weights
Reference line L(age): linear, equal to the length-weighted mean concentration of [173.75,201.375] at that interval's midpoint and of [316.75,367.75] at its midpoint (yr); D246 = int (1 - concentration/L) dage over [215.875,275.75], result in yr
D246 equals 2.0 yr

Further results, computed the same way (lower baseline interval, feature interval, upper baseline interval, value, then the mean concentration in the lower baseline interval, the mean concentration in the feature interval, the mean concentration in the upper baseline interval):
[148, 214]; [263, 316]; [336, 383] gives 3.0 yr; 268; 270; 298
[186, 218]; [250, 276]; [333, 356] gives 0.7 yr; 277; 271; 280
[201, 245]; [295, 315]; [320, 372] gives 1.5 yr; 272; 258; 282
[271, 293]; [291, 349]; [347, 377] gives 4.5 yr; 276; 266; 300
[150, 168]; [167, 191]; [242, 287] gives -2.7 yr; 245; 278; 271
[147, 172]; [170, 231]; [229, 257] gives -4.5 yr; 249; 276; 266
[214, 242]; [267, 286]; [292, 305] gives -0.8 yr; 272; 278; 263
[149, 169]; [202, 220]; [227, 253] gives -1.0 yr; 246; 274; 267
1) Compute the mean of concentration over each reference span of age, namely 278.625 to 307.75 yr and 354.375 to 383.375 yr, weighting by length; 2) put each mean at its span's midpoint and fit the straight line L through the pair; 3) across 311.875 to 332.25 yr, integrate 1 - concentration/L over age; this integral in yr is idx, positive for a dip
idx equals 1.6 yr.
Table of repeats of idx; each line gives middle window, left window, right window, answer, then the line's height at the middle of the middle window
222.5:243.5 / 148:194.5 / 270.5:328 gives -0.58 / 265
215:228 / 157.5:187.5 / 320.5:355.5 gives -0.11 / 270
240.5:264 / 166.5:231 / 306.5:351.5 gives 0.75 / 272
